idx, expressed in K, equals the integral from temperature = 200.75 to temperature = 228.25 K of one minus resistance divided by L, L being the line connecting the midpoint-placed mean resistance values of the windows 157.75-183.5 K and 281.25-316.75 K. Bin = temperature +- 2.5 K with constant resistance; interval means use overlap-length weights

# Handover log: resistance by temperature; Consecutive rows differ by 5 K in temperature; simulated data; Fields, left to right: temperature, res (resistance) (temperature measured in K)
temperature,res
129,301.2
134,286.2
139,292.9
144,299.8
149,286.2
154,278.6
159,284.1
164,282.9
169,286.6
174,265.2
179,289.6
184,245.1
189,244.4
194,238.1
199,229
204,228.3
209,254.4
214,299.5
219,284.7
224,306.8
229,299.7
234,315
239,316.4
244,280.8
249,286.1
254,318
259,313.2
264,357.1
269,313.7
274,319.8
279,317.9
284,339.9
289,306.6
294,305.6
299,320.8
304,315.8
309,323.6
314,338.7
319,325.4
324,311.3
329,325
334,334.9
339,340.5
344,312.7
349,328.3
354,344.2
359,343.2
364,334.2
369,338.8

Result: 1.7 K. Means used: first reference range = 279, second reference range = 322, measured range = 275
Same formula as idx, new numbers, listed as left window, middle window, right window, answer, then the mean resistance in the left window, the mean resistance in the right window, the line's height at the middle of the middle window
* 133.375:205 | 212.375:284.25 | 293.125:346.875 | -3.00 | 270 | 324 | 298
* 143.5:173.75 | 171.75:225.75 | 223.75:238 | 6.51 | 284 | 308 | 297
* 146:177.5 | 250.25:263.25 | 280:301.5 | -0.41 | 281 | 318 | 308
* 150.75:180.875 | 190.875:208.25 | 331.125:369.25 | 3.37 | 281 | 334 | 291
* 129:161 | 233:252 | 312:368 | 0.68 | 289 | 331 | 310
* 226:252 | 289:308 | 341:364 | 0.20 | 300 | 333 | 317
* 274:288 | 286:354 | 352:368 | 1.91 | 325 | 340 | 332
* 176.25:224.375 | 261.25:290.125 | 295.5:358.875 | -2.59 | 260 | 327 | 300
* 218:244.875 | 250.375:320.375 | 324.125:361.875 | -1.21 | 303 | 331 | 317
